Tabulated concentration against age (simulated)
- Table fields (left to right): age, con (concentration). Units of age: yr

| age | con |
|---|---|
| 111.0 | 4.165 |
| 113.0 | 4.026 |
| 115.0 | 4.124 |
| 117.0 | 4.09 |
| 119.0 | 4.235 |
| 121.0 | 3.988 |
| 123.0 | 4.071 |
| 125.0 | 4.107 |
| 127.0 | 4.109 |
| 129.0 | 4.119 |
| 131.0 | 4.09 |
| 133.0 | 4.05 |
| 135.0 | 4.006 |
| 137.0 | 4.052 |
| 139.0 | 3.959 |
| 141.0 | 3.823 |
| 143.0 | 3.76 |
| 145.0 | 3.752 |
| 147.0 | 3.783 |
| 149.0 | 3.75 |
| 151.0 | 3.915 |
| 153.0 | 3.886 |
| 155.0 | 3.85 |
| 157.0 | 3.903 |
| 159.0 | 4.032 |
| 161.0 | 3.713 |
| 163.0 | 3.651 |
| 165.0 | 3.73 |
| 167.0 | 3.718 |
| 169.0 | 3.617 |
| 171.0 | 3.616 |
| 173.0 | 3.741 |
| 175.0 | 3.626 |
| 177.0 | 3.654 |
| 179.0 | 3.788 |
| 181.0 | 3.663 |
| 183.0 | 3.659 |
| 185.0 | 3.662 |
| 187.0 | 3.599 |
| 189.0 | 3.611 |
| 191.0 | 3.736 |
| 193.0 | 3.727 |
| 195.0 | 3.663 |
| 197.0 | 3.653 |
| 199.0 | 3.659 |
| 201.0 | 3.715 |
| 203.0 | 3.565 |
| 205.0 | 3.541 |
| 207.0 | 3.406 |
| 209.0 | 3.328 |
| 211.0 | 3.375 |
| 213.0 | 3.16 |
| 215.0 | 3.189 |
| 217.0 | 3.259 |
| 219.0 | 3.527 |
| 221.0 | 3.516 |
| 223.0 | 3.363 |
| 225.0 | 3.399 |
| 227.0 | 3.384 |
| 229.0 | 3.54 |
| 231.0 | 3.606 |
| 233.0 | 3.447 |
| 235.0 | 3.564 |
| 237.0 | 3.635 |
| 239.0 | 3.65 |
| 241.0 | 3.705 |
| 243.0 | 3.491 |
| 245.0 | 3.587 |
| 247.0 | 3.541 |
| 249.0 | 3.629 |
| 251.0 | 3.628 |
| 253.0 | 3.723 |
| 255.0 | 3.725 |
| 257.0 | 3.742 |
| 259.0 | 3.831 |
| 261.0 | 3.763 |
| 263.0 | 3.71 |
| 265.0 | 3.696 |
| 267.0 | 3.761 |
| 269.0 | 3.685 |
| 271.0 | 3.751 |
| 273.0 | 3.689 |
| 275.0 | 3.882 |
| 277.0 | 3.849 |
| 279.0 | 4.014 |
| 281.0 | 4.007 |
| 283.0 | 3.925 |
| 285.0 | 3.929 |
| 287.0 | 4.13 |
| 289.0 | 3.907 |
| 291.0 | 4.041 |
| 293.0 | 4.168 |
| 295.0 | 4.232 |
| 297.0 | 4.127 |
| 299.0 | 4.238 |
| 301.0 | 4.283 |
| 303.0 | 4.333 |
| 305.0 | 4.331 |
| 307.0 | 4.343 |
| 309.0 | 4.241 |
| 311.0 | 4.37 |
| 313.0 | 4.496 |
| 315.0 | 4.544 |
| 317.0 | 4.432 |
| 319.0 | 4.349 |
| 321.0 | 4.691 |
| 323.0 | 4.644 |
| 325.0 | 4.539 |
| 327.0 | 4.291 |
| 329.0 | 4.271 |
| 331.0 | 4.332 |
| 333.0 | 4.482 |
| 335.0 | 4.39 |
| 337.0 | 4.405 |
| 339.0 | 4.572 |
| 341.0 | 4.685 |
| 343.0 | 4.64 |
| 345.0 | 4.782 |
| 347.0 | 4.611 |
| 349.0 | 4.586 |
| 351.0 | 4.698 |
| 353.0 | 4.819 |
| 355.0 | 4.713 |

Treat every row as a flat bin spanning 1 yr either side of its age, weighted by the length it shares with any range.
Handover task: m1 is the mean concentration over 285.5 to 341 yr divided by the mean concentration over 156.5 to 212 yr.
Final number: 1.19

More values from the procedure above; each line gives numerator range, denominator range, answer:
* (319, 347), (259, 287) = 1.18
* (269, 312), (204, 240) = 1.19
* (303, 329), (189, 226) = 1.27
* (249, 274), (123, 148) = 0.94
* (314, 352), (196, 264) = 1.28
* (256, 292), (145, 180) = 1.02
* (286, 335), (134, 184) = 1.14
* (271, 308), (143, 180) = 1.08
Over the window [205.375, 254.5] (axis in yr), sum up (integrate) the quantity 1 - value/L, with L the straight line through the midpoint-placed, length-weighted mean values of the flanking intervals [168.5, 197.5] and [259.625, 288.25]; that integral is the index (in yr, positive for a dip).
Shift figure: 3.54 yr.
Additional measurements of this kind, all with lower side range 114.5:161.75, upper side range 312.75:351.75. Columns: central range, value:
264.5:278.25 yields 1.8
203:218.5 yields 3.1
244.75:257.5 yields 1.9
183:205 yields 2.5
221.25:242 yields 3.5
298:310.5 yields 0.4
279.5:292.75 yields 1.2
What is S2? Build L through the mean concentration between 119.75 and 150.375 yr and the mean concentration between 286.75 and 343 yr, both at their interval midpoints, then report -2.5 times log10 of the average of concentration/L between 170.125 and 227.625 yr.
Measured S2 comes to 0.16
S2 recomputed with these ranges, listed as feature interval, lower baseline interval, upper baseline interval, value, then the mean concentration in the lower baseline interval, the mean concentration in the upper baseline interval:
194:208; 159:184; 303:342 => 0.07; 3.7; 4.44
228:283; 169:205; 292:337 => 0.10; 3.66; 4.37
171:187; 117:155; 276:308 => 0.09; 3.97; 4.12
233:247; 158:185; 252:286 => 0.05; 3.71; 3.8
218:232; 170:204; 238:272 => 0.06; 3.67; 3.68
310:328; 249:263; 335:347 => -0.03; 3.73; 4.6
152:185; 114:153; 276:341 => 0.09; 3.99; 4.28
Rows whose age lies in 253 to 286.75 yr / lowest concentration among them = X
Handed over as 3.685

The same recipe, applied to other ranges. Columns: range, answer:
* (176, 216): 3.16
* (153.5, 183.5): 3.616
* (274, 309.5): 3.849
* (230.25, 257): 3.447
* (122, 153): 3.75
